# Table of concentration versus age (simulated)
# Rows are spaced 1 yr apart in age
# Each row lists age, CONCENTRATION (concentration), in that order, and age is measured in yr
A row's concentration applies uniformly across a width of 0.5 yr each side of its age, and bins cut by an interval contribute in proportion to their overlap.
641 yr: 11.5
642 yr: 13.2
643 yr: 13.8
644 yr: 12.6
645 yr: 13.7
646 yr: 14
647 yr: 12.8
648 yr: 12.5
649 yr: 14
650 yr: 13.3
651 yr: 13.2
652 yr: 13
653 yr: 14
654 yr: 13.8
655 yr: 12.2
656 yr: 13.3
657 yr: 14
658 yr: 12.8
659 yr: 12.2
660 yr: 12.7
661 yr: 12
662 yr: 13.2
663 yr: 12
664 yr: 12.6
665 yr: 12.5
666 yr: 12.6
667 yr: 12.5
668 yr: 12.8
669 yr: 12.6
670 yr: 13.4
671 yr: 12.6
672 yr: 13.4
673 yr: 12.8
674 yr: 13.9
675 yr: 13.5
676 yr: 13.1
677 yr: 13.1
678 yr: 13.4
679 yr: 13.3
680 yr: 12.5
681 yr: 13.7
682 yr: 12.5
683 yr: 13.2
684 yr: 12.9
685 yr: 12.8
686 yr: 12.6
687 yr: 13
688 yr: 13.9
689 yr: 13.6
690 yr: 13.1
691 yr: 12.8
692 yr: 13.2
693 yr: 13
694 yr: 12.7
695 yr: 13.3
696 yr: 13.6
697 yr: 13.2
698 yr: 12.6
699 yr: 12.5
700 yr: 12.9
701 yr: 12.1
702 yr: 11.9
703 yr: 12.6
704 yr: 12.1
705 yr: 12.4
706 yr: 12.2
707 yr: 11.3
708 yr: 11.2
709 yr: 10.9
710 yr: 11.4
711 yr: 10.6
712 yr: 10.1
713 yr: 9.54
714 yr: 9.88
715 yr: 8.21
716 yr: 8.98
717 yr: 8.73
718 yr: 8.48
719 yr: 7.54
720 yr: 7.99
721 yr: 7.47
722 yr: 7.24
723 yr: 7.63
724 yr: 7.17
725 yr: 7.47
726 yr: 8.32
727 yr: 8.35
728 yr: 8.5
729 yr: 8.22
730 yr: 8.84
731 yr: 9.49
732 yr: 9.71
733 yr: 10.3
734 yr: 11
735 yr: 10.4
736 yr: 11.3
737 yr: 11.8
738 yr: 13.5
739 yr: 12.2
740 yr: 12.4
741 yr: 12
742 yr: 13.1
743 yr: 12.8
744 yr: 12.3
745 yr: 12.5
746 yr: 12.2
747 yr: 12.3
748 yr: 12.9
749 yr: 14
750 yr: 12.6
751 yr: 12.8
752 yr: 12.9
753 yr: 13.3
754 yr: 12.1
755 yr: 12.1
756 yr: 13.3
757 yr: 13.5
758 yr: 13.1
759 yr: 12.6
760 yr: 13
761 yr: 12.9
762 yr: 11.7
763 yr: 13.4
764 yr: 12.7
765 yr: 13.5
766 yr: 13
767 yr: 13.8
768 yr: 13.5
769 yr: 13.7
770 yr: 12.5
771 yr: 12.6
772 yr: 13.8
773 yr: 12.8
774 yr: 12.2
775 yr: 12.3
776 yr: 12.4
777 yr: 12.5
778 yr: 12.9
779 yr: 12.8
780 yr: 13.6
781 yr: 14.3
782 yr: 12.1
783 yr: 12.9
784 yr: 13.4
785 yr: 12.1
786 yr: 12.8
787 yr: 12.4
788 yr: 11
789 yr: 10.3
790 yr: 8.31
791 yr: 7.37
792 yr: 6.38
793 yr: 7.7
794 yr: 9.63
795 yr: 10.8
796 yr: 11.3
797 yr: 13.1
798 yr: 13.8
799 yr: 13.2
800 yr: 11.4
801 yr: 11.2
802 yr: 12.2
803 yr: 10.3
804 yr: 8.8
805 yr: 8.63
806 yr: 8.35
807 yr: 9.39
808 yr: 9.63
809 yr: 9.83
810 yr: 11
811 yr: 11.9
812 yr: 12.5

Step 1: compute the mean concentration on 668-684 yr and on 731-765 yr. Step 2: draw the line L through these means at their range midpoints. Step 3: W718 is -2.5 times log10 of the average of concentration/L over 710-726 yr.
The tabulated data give 0.43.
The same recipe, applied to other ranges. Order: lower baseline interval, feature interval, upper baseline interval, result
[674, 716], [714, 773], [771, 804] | 0.06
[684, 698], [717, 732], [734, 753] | 0.48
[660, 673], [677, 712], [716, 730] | -0.21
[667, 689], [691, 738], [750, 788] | 0.24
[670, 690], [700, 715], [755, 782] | 0.17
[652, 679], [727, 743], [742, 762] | 0.18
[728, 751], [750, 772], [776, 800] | -0.12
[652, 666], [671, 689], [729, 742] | -0.07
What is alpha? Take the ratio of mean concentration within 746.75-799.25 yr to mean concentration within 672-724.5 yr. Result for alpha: 1.06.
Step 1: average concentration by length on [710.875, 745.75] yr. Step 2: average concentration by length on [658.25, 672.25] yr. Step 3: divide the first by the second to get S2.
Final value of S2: 0.78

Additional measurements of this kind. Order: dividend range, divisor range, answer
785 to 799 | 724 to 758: 0.92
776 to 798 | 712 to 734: 1.33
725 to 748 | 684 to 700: 0.84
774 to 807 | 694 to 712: 0.93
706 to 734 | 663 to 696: 0.70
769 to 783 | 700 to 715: 1.14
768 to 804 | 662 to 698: 0.90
